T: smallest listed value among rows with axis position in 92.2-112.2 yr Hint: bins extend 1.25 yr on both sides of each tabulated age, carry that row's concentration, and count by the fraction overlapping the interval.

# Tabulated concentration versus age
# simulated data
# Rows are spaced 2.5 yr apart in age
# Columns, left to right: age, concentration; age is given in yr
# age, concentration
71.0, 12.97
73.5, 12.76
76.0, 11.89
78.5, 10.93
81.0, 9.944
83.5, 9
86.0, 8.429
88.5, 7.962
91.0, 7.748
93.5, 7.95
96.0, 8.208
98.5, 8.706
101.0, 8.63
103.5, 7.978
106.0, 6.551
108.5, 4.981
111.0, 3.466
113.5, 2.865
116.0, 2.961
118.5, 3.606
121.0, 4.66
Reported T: 3.466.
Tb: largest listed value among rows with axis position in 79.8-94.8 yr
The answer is 9.944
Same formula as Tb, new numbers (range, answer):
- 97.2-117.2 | 8.706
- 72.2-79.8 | 12.76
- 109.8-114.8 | 3.466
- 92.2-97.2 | 8.208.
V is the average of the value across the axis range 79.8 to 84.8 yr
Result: 9.46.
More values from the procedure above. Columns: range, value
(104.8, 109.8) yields 5.74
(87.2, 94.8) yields 7.89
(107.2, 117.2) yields 3.59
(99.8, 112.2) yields 6.32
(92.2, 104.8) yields 8.29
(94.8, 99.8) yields 8.46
